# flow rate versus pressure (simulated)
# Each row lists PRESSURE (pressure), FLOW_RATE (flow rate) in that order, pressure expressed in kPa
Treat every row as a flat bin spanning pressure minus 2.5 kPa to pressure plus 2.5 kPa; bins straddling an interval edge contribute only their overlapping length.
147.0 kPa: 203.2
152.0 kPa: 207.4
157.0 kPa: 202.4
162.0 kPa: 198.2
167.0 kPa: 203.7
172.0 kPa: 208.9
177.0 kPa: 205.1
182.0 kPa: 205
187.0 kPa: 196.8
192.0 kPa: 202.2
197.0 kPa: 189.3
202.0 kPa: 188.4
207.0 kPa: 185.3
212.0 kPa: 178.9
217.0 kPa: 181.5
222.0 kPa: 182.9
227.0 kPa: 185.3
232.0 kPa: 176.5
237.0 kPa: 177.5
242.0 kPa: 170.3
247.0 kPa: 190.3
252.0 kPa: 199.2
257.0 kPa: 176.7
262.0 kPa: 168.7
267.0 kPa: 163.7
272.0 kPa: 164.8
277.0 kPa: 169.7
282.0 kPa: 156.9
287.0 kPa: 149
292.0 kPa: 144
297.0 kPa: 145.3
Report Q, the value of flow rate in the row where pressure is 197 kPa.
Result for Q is 189.3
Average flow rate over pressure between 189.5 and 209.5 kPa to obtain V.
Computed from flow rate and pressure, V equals 191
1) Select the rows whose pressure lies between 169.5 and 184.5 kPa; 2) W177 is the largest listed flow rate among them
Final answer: 208.9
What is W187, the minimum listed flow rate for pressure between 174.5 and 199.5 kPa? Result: 189.3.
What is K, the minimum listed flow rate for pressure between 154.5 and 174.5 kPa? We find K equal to 198.2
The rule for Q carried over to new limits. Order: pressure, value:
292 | 144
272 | 164.8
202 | 188.4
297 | 145.3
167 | 203.7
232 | 176.5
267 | 163.7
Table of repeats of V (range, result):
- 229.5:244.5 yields 175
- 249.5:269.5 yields 177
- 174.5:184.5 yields 205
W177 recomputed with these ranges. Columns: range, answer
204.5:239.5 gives 185.3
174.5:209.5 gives 205.1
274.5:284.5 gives 169.7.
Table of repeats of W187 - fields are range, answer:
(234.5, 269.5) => 163.7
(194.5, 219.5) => 178.9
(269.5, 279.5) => 164.8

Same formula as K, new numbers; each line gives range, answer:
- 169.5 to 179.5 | 205.1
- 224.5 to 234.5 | 176.5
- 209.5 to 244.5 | 170.3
